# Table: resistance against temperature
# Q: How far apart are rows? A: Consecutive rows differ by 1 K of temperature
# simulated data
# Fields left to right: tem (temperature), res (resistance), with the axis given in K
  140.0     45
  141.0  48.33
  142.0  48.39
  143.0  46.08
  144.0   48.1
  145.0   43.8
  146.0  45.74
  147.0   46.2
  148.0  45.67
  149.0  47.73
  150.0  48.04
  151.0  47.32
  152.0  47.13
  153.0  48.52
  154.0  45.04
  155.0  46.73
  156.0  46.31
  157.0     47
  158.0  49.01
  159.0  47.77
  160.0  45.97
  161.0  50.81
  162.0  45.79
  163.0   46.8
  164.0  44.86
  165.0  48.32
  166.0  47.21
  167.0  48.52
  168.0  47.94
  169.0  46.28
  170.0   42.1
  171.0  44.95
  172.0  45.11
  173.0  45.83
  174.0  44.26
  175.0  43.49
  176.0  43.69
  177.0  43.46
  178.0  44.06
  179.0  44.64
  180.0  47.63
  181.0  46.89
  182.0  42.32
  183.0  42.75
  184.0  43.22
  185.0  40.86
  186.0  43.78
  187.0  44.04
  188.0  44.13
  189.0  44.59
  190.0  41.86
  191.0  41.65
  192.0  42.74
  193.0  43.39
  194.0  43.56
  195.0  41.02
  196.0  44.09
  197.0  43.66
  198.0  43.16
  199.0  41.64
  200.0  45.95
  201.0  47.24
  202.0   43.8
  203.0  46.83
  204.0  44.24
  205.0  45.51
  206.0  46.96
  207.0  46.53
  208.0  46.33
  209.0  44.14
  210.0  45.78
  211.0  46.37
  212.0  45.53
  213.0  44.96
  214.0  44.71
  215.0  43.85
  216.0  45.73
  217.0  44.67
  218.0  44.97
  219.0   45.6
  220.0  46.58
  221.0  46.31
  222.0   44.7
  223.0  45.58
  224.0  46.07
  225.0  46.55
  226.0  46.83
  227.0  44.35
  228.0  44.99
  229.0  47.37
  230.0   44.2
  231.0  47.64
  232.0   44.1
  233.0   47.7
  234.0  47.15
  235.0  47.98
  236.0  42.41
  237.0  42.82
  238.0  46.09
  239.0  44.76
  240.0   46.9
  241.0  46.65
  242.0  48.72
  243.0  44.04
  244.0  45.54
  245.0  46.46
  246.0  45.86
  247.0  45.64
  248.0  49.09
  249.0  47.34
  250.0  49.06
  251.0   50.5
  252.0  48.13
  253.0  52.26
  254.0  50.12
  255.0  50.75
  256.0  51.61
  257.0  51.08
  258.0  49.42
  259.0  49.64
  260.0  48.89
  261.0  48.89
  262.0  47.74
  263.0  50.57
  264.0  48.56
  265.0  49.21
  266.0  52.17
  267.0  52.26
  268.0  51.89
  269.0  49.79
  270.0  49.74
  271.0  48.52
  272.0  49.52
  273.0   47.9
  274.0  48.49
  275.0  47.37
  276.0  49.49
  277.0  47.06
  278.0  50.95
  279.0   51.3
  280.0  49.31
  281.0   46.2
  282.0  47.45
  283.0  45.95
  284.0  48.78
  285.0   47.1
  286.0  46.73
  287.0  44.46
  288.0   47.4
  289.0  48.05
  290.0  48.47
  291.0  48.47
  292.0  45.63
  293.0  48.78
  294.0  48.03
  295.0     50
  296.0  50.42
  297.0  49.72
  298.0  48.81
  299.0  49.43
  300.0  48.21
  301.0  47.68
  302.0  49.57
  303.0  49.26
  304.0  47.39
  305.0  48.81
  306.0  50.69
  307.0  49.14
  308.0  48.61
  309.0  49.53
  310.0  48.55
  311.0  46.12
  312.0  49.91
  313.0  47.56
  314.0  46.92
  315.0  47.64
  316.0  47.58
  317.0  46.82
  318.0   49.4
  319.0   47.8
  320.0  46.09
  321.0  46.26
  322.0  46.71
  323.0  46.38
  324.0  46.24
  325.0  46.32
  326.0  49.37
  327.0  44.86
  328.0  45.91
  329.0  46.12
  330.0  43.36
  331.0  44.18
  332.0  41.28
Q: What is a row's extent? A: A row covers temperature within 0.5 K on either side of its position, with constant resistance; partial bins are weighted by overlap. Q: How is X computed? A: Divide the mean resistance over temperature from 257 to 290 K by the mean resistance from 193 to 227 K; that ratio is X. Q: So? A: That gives 1.1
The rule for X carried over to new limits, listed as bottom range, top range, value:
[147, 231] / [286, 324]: 1.06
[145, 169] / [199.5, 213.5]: 0.97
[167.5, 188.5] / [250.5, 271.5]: 1.13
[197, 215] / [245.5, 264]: 1.09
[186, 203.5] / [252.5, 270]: 1.15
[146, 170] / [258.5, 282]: 1.05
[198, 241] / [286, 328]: 1.05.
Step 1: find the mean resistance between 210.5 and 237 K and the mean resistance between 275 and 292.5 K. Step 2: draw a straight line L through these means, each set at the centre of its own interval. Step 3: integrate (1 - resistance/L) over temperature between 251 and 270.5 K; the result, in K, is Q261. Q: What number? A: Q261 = -1.3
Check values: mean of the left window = 45.6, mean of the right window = 47.8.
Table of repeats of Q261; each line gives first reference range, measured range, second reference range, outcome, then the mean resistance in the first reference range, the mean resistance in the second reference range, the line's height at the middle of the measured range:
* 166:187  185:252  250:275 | 2.6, 44.6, 49.8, 47.2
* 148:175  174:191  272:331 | 1.1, 46.7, 47.9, 46.8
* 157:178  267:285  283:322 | -0.4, 46.1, 48.1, 47.7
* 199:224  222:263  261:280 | 0.3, 45.5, 49.6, 47.6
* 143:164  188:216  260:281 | 2.0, 46.9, 49.4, 48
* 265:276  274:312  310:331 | 0.0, 49.7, 46.8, 48.4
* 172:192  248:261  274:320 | -0.9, 43.9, 48.3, 46.6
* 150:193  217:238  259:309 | 0.6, 45.4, 48.8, 47.1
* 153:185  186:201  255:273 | 1.1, 45.7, 49.9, 46.8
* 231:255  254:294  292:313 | -0.8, 47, 48.8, 48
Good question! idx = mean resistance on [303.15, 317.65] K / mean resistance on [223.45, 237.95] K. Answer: 1.1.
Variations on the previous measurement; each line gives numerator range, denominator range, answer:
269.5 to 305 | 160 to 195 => 1.08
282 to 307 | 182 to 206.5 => 1.10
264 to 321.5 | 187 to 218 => 1.09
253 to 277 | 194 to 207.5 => 1.11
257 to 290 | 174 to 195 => 1.12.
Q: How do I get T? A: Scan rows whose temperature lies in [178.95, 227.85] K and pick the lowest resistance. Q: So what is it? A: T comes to 40.86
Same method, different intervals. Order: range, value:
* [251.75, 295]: 44.46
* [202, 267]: 42.41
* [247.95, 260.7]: 47.34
